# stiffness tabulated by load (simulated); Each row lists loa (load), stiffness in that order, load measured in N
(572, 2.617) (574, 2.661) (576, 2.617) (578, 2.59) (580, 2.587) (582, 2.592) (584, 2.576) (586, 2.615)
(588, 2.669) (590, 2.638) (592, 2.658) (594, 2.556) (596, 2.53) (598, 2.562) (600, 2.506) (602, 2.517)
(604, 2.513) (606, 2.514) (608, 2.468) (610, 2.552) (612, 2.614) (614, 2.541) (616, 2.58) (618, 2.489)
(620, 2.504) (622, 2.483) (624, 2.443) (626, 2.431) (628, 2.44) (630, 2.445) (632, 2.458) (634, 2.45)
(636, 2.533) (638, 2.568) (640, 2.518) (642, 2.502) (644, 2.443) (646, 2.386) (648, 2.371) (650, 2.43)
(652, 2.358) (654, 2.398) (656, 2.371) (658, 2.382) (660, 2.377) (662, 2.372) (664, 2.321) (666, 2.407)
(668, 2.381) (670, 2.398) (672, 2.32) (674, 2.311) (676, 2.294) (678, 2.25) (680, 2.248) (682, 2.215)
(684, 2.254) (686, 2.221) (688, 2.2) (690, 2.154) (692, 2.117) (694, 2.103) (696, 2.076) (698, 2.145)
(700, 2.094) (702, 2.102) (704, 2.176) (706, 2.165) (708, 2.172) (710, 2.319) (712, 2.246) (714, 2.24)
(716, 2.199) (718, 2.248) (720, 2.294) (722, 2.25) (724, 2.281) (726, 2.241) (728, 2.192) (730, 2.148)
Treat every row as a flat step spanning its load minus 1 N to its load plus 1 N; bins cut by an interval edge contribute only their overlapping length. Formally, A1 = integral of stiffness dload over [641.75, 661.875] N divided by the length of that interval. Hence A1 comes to 2.4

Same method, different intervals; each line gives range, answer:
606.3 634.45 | 2.49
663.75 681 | 2.33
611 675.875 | 2.44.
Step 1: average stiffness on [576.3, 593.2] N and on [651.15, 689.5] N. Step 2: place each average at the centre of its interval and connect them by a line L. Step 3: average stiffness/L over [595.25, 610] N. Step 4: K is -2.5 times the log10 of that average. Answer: 0.01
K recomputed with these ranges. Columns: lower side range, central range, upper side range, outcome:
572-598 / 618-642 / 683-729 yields -0.01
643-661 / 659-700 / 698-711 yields 0.01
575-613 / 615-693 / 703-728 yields 0.01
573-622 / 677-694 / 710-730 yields 0.06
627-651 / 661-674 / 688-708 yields -0.03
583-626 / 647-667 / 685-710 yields -0.03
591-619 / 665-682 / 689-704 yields -0.05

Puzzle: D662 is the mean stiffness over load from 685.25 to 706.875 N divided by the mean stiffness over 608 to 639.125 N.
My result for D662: 0.86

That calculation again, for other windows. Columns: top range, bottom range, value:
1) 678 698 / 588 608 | 0.85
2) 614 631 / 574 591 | 0.95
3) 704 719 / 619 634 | 0.90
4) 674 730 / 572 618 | 0.86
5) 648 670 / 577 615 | 0.93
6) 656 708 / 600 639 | 0.90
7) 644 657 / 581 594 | 0.91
